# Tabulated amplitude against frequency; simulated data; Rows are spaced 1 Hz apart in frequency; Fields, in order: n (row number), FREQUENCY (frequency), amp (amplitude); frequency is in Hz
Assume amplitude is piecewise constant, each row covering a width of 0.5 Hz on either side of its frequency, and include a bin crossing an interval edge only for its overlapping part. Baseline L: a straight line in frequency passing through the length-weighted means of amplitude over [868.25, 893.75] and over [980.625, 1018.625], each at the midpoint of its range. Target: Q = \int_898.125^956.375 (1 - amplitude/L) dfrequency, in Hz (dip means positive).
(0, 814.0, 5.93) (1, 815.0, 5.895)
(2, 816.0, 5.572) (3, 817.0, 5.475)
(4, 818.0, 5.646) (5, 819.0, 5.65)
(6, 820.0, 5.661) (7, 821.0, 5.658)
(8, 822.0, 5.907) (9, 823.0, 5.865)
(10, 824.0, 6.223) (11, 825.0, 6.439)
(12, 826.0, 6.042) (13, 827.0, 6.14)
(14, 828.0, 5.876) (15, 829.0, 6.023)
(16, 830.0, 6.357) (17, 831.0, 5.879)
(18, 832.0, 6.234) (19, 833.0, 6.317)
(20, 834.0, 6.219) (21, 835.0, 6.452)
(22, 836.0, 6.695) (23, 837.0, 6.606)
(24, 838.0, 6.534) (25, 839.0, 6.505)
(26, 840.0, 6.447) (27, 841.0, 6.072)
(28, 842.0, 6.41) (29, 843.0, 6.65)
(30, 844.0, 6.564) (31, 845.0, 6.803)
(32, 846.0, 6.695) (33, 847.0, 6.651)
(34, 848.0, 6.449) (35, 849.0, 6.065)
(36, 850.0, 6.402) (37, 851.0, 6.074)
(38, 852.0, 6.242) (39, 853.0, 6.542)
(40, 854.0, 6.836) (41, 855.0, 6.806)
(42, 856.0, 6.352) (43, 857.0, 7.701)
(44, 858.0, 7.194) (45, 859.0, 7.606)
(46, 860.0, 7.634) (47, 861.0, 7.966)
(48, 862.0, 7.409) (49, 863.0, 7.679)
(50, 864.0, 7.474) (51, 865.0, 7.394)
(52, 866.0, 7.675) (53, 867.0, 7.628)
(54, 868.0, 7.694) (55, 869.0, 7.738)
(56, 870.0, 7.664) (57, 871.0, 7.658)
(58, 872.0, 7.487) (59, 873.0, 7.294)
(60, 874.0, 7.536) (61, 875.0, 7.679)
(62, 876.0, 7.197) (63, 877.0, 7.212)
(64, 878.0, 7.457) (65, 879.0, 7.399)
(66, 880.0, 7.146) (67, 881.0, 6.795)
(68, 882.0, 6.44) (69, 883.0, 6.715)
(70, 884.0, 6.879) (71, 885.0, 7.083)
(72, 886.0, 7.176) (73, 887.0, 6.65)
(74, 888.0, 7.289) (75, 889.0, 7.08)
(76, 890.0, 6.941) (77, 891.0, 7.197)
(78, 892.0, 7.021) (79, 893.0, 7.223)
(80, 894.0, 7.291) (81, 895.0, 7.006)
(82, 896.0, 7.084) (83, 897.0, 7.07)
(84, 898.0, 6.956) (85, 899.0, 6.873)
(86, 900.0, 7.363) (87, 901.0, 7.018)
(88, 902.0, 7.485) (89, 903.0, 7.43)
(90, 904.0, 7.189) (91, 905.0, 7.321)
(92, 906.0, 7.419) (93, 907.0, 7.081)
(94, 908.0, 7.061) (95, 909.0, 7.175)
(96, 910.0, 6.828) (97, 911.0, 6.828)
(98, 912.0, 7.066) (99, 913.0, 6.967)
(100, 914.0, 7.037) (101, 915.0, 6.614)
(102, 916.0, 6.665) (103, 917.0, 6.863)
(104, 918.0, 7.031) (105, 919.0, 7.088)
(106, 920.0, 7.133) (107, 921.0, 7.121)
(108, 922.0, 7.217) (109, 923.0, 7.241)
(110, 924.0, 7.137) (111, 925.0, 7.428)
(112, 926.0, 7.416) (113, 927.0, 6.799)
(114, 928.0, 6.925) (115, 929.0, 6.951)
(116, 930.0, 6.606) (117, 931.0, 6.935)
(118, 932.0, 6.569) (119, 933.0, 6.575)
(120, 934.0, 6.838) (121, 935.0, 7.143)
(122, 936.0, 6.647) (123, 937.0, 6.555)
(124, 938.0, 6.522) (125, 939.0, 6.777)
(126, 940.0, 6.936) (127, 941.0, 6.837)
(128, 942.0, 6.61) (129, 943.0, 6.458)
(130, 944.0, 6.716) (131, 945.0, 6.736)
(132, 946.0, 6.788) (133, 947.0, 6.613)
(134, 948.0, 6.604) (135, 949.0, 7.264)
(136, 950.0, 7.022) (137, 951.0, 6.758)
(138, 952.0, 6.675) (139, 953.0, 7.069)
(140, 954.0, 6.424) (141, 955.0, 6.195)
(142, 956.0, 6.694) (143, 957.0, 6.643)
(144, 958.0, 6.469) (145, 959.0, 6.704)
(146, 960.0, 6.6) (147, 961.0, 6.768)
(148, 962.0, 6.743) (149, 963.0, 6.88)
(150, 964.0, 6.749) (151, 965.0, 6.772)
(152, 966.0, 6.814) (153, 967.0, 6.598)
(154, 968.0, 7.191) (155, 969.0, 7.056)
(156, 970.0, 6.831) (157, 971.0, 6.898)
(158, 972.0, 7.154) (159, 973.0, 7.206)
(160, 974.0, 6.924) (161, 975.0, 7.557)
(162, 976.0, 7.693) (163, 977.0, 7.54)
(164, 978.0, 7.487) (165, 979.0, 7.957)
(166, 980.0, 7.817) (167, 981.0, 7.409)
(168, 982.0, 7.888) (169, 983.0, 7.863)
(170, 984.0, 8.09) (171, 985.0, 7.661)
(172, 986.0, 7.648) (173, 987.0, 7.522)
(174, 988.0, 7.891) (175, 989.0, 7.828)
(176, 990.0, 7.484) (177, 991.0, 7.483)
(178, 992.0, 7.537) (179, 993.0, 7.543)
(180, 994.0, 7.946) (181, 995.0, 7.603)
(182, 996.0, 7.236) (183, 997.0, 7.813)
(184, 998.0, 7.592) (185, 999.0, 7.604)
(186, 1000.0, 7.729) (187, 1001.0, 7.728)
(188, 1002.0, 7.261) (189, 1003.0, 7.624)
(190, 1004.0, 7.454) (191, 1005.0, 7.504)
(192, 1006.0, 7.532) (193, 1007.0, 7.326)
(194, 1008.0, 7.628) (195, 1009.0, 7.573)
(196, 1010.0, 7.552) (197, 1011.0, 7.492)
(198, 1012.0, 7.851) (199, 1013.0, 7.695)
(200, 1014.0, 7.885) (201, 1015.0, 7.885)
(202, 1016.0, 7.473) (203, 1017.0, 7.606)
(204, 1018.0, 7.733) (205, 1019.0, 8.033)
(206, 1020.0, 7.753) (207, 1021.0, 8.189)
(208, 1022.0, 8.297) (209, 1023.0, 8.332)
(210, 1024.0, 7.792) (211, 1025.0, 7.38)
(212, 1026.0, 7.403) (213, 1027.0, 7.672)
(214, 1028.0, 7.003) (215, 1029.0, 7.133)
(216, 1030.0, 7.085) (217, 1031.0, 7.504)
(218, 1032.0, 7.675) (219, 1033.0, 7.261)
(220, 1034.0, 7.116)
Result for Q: 3.6 Hz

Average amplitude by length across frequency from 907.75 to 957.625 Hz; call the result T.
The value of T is 6.85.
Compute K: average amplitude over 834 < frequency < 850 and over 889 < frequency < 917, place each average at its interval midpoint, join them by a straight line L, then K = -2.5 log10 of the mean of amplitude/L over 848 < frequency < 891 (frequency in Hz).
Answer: -0.06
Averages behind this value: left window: 6.49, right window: 7.08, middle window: 7.16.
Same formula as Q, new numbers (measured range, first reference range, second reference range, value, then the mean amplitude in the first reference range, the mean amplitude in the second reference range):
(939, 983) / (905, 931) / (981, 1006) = 2.5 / 7.03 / 7.64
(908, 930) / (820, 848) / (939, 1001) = -0.6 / 6.3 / 7.16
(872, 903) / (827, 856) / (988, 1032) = -1.8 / 6.4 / 7.63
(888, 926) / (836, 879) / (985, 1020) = 0.7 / 7.04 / 7.63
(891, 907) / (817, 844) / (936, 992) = -1.3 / 6.17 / 7.06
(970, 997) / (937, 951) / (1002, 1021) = -1.1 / 6.75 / 7.65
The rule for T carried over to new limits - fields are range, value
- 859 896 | 7.3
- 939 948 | 6.71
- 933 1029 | 7.28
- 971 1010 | 7.58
